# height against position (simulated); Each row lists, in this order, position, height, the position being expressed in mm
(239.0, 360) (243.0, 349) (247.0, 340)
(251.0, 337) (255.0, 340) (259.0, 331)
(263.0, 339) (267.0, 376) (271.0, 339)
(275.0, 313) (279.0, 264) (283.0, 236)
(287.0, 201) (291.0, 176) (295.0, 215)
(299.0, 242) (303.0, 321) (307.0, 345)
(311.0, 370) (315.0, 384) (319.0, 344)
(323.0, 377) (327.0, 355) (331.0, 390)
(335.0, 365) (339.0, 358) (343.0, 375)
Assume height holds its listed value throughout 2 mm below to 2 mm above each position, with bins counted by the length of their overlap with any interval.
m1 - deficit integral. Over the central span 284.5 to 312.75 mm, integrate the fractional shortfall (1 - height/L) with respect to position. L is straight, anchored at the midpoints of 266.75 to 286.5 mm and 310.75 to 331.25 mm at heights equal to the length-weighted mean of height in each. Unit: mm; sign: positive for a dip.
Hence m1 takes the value 5.67 mm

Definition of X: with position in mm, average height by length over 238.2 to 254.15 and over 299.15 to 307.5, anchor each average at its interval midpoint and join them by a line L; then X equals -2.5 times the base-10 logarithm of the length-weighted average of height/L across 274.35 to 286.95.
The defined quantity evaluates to 0.26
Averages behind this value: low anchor 345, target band 256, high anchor 311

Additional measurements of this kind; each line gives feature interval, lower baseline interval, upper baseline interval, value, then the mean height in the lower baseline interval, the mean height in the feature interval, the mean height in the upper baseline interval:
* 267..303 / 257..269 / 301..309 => 0.30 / 349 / 259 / 333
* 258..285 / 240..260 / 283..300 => -0.15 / 341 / 313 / 210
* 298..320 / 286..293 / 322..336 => -0.21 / 187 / 338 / 372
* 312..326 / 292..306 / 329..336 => -0.12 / 260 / 368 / 379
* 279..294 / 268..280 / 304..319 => 0.47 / 315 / 213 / 360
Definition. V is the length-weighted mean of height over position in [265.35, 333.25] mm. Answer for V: 309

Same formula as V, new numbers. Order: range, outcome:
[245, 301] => 289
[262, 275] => 346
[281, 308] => 244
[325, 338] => 369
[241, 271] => 344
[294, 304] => 258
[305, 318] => 365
